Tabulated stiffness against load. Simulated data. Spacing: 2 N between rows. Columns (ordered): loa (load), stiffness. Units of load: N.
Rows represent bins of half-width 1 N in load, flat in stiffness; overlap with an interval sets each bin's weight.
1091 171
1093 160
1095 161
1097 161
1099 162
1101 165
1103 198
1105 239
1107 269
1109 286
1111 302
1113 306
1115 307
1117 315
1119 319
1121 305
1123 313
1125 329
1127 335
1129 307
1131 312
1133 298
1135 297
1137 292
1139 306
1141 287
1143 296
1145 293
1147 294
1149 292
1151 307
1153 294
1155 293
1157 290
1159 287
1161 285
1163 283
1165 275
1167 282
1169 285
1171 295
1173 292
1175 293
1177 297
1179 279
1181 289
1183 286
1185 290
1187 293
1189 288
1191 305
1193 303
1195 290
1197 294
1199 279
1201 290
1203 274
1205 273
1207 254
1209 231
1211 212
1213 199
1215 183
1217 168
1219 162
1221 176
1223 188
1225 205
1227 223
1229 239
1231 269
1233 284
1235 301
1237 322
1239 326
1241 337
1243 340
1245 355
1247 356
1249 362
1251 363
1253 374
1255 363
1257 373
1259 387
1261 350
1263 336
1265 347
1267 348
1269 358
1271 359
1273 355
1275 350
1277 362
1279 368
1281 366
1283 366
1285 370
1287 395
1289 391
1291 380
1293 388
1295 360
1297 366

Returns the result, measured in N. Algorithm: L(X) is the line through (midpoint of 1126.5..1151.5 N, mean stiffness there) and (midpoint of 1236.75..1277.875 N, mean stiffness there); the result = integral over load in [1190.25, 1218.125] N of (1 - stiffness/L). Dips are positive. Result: 6.5 N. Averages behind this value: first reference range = 300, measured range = 253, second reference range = 354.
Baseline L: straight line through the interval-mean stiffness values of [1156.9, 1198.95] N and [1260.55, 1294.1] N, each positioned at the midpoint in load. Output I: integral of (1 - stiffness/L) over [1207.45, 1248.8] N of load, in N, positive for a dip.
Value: 9.19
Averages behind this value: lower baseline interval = 289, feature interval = 256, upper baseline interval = 364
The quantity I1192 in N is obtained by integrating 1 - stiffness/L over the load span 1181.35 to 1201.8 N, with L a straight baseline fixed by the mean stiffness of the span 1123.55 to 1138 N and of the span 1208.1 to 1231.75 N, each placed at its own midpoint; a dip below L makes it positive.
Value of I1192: -4.7 N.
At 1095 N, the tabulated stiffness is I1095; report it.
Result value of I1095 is 161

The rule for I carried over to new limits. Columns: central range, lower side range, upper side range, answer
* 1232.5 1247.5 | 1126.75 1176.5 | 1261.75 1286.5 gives 0.5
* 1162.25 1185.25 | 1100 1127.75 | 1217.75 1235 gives -3.3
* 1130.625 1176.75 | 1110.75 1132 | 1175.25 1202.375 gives 1.6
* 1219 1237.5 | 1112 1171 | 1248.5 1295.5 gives 5.7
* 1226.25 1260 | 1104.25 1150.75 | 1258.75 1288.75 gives 2.0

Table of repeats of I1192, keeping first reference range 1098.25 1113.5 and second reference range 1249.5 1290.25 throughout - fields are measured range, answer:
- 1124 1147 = -3.7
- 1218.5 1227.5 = 3.8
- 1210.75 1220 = 4.0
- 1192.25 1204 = 0.8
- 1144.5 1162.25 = -1.1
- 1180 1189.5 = 0.3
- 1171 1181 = 0.1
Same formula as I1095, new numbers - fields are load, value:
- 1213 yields 199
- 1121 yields 305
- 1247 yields 356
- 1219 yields 162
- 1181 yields 289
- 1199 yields 279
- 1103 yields 198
